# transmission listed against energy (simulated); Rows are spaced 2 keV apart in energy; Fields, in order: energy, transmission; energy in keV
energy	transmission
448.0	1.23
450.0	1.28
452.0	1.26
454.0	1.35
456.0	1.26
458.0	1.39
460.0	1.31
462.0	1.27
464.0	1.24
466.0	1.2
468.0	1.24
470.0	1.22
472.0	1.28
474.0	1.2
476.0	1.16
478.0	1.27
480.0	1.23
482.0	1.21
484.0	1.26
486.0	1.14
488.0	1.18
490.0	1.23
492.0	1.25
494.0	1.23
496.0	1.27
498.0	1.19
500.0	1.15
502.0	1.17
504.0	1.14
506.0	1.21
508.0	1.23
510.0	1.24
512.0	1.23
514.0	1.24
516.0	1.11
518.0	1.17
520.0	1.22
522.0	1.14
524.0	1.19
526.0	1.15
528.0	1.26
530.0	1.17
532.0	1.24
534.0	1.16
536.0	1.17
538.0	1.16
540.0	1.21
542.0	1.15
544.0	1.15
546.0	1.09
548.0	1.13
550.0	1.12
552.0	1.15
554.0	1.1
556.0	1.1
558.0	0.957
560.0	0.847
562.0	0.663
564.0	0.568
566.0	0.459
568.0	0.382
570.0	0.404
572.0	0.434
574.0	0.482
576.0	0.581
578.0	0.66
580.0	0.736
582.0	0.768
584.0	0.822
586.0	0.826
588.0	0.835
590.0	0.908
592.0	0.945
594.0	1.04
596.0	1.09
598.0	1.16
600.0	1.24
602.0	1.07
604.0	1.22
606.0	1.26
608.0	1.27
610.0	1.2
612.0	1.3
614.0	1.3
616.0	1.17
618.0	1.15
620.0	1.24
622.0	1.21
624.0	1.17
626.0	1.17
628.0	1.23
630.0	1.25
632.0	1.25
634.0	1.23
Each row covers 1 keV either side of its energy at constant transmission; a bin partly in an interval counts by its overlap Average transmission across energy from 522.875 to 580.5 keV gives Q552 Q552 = 0.929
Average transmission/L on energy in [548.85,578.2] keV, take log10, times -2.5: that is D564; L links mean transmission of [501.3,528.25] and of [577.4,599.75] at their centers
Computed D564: 0.354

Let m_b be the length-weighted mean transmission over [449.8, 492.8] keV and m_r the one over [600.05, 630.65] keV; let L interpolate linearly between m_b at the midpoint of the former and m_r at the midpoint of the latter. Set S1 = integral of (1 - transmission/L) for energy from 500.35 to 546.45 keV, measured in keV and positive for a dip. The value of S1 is 1.9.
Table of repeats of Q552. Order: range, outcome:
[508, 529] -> 1.2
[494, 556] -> 1.18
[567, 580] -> 0.509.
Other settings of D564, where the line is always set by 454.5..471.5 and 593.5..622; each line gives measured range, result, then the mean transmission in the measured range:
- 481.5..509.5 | 0.04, 1.2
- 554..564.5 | 0.37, 0.865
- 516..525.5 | 0.06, 1.17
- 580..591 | 0.42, 0.823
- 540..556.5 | 0.09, 1.13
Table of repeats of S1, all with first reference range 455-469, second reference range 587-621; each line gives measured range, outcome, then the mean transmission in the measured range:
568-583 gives 7.7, 0.567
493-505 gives 0.5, 1.19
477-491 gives 0.4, 1.22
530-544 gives 0.3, 1.18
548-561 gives 1.5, 1.05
